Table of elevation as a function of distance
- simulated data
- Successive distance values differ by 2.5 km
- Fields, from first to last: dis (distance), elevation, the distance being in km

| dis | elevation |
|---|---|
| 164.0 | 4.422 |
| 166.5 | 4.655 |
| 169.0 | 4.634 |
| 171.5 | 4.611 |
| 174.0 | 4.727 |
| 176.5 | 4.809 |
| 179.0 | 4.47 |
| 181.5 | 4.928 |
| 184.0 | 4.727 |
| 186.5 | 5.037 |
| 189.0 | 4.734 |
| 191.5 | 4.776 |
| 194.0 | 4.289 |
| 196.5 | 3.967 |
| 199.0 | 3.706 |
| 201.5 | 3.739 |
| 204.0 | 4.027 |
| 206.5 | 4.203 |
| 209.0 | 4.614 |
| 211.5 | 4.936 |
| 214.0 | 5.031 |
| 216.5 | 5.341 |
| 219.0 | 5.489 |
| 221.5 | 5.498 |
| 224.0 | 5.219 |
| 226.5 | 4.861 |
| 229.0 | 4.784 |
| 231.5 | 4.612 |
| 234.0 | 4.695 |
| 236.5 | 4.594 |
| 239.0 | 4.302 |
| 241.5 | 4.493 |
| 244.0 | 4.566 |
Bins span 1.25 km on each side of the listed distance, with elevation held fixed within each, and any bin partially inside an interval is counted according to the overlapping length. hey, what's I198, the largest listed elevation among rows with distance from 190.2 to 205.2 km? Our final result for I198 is 4.776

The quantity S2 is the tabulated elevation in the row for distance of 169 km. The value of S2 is 4.634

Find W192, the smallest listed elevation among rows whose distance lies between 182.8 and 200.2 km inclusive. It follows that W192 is 3.706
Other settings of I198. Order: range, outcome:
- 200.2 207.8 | 4.203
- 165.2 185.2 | 4.928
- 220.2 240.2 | 5.498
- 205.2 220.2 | 5.489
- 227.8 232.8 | 4.784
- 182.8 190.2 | 5.037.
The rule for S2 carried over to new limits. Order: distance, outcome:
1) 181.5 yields 4.928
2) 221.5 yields 5.498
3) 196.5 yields 3.967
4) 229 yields 4.784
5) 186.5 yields 5.037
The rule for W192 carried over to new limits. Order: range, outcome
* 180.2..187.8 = 4.727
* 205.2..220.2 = 4.203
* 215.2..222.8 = 5.341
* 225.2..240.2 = 4.302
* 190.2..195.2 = 4.289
